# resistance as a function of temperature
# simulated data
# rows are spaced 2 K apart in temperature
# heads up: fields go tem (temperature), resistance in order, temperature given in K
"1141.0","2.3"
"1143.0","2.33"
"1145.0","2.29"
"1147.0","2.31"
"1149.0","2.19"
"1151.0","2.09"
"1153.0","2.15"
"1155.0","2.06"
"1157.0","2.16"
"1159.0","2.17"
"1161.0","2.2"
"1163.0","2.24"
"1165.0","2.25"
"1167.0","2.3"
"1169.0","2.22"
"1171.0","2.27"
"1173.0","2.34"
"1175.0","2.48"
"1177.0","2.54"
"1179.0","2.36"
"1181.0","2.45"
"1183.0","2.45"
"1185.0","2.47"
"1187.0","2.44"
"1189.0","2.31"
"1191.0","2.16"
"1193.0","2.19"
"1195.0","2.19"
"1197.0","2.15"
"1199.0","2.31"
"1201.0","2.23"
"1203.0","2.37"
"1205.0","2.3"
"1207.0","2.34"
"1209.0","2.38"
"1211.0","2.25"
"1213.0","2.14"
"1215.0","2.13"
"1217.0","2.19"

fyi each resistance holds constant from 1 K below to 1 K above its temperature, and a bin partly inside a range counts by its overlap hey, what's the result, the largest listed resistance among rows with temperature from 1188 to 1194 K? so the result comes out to 2.31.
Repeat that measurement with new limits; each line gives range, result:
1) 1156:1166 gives 2.25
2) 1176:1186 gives 2.54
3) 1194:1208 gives 2.37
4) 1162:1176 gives 2.48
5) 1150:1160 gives 2.17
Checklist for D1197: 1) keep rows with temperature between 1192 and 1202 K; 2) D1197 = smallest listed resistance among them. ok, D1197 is 2.15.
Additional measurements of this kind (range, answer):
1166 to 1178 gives 2.22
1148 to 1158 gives 2.06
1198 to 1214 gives 2.14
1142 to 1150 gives 2.19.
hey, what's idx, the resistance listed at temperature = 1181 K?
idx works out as 2.45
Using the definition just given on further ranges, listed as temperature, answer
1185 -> 2.47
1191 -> 2.16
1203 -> 2.37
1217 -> 2.19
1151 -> 2.09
